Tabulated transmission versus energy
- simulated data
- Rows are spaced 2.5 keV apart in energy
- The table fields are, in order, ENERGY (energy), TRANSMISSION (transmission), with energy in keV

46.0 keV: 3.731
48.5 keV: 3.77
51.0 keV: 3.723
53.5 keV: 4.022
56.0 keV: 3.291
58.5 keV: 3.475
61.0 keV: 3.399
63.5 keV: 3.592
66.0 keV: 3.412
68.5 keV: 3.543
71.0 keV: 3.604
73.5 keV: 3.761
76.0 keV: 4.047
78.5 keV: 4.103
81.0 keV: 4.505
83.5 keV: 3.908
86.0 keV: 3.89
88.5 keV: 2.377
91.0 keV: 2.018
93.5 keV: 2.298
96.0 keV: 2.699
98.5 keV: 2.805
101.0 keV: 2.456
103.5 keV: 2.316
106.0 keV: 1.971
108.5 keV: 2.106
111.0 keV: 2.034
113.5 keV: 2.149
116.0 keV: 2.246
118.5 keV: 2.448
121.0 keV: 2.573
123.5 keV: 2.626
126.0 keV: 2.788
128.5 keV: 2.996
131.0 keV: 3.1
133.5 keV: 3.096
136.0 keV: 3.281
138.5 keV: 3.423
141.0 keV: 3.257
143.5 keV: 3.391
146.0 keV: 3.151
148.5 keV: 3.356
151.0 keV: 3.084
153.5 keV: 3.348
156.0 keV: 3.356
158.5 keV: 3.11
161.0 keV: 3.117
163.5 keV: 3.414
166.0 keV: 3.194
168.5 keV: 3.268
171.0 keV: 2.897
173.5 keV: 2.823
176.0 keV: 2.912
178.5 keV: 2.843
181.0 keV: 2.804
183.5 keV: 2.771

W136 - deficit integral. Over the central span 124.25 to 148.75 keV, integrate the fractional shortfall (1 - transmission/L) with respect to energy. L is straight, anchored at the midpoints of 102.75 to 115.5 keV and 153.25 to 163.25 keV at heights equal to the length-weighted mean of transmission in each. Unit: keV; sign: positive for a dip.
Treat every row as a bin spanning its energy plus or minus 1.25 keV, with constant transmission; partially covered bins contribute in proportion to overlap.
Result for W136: -3.8 keV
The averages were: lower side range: 2.12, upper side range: 3.24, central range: 3.17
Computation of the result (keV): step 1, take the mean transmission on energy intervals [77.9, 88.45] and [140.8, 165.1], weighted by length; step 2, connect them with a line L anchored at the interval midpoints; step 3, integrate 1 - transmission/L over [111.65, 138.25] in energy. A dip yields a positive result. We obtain 5.81 keV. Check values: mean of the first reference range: 3.91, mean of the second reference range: 3.26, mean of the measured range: 2.74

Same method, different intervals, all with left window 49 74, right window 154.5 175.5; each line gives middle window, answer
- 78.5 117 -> 8.2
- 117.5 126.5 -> 2.0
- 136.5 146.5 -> -0.2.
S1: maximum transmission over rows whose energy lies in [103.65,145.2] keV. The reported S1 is 3.423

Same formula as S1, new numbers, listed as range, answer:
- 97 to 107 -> 2.805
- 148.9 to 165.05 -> 3.414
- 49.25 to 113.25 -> 4.505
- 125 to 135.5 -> 3.1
